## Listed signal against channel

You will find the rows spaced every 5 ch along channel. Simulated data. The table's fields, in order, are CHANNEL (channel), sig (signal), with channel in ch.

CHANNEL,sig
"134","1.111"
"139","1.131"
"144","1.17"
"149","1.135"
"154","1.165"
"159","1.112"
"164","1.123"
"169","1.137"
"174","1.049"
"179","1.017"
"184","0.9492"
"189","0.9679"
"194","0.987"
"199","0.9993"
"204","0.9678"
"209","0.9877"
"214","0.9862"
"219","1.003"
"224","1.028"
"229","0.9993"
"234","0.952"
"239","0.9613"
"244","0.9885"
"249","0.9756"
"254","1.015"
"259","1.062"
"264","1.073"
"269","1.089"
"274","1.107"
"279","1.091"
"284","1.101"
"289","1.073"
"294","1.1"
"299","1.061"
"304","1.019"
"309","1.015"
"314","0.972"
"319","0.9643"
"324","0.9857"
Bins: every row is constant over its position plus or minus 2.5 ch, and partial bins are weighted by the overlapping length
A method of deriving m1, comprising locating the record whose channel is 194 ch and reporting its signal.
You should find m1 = 0.987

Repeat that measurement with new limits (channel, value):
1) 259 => 1.062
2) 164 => 1.123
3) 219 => 1.003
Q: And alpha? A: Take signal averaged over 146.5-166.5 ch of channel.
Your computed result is 1.13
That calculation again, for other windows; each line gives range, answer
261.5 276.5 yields 1.09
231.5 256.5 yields 0.978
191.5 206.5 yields 0.985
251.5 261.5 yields 1.04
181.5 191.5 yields 0.959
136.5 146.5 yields 1.15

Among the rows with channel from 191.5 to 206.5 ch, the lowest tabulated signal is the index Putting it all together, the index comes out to 0.9678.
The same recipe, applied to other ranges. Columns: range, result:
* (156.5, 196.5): 0.9492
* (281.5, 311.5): 1.015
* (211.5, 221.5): 0.9862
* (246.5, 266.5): 0.9756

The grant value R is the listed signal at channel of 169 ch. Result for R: 1.137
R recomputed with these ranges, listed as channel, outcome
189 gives 0.9679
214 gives 0.9862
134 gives 1.111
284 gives 1.101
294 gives 1.1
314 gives 0.972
